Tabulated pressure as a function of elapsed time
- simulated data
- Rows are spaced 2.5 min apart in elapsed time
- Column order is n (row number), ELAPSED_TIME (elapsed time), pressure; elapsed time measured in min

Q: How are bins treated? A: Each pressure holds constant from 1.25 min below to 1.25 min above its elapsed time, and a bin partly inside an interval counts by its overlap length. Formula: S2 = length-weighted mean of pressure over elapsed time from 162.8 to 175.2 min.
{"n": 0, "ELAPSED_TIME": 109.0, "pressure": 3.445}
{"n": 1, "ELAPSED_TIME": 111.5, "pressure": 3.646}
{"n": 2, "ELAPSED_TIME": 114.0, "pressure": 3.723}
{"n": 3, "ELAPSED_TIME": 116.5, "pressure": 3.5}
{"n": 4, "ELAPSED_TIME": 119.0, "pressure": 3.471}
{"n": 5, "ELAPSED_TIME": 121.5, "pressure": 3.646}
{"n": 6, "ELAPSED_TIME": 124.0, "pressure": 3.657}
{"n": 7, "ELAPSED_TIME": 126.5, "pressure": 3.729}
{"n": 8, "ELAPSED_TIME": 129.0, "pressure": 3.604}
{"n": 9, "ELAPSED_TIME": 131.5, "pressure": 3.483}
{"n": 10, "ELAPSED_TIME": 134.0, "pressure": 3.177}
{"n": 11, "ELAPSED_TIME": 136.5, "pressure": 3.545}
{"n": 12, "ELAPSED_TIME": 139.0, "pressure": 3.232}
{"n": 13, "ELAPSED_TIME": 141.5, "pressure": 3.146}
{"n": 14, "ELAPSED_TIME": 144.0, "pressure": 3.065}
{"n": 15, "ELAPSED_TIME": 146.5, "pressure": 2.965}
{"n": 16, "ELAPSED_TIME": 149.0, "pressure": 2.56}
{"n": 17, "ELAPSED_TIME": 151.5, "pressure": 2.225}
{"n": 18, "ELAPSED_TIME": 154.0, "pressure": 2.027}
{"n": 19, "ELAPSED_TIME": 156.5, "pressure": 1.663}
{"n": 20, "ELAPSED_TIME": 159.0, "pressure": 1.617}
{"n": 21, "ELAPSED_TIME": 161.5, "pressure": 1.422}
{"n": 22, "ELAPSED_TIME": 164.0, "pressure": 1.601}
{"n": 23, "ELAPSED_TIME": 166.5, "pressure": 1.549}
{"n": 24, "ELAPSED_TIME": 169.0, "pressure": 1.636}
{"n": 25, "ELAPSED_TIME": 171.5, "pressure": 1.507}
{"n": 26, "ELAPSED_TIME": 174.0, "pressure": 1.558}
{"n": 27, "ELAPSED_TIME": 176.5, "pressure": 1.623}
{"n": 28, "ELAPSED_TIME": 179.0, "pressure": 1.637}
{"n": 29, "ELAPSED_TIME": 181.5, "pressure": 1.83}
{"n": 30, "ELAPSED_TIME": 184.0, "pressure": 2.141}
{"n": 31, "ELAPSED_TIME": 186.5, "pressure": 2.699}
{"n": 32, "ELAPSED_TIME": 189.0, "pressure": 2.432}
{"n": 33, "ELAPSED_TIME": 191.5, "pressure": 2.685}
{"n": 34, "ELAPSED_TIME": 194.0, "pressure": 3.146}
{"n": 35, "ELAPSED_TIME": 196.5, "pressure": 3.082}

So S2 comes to 1.57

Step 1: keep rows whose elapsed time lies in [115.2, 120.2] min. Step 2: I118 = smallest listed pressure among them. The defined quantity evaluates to 3.471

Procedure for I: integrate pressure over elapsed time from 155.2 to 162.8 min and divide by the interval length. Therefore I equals 1.57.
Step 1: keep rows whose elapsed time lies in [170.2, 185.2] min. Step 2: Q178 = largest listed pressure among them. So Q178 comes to 2.141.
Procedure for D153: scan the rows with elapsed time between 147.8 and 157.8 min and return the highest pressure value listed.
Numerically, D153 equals 2.56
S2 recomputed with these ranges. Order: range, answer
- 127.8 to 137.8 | 3.45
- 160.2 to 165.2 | 1.51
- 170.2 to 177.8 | 1.56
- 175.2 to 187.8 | 1.99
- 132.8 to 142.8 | 3.27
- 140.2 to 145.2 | 3.11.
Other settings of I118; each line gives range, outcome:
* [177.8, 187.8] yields 1.637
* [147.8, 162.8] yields 1.422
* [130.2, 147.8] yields 2.965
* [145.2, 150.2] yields 2.56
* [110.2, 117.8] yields 3.5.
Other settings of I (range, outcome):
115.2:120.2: 3.49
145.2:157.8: 2.29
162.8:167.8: 1.58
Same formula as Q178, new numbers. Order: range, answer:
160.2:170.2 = 1.636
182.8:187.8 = 2.699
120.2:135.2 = 3.729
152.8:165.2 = 2.027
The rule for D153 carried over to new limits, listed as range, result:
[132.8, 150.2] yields 3.545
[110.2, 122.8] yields 3.723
